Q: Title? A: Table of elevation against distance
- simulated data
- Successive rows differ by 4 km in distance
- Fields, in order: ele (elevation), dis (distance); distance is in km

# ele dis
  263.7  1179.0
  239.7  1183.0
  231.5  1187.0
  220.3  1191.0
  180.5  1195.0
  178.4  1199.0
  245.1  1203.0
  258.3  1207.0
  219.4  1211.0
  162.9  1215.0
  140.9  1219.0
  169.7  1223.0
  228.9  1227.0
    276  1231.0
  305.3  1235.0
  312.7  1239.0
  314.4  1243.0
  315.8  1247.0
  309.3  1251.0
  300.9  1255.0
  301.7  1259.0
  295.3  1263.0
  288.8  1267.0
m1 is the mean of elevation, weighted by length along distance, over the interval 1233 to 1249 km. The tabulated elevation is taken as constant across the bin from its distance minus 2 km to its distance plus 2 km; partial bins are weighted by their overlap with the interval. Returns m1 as 312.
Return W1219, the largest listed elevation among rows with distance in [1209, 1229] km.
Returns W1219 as 228.9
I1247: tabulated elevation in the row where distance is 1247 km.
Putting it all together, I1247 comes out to 315.8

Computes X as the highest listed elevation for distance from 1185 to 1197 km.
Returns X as 231.5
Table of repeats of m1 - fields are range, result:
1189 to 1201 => 193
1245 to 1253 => 313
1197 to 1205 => 212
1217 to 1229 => 180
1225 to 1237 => 270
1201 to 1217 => 221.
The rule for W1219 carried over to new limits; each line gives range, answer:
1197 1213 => 258.3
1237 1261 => 315.8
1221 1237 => 305.3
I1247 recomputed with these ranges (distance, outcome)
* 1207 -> 258.3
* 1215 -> 162.9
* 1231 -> 276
